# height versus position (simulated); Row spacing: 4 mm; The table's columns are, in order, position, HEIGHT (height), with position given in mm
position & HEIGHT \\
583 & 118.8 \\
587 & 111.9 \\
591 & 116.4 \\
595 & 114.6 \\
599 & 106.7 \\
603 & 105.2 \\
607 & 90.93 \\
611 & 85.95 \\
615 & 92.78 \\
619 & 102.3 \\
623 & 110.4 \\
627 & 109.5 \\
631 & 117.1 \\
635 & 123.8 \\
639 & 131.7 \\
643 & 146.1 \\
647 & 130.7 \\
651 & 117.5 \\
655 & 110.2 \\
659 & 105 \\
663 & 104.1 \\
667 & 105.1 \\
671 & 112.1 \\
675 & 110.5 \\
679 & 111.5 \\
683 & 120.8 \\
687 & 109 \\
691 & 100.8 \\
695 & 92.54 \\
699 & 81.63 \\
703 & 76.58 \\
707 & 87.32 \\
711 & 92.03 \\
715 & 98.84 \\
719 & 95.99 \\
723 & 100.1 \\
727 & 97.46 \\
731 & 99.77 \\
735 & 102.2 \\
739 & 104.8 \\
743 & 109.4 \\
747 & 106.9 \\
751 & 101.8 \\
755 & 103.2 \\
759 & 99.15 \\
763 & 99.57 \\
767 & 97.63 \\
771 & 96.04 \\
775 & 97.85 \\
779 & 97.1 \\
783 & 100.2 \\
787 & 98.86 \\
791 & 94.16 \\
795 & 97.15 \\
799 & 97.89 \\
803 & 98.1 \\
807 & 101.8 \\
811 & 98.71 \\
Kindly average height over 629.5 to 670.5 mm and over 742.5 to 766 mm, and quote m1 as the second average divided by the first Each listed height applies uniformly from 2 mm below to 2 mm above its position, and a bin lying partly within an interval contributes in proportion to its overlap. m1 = 0.9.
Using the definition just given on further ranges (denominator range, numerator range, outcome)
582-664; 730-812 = 0.89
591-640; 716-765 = 0.95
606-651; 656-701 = 0.92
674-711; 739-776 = 1.03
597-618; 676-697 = 1.11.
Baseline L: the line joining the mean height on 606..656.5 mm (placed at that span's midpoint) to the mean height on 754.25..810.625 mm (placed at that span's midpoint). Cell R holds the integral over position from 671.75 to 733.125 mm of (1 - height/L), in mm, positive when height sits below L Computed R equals 4.5 mm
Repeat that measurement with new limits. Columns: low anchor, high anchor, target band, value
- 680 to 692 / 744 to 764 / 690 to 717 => 4.8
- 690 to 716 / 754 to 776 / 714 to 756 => -3.5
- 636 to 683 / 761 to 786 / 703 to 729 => 3.3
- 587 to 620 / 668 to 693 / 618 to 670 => -4.8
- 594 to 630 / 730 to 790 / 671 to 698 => -1.4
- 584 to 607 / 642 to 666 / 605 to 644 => 1.2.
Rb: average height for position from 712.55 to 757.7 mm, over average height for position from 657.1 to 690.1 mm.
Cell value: 0.93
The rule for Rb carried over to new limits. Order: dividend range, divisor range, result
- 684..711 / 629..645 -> 0.71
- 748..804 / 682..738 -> 1.02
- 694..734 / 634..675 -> 0.78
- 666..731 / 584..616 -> 0.96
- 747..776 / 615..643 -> 0.86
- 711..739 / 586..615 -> 0.96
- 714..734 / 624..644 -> 0.80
